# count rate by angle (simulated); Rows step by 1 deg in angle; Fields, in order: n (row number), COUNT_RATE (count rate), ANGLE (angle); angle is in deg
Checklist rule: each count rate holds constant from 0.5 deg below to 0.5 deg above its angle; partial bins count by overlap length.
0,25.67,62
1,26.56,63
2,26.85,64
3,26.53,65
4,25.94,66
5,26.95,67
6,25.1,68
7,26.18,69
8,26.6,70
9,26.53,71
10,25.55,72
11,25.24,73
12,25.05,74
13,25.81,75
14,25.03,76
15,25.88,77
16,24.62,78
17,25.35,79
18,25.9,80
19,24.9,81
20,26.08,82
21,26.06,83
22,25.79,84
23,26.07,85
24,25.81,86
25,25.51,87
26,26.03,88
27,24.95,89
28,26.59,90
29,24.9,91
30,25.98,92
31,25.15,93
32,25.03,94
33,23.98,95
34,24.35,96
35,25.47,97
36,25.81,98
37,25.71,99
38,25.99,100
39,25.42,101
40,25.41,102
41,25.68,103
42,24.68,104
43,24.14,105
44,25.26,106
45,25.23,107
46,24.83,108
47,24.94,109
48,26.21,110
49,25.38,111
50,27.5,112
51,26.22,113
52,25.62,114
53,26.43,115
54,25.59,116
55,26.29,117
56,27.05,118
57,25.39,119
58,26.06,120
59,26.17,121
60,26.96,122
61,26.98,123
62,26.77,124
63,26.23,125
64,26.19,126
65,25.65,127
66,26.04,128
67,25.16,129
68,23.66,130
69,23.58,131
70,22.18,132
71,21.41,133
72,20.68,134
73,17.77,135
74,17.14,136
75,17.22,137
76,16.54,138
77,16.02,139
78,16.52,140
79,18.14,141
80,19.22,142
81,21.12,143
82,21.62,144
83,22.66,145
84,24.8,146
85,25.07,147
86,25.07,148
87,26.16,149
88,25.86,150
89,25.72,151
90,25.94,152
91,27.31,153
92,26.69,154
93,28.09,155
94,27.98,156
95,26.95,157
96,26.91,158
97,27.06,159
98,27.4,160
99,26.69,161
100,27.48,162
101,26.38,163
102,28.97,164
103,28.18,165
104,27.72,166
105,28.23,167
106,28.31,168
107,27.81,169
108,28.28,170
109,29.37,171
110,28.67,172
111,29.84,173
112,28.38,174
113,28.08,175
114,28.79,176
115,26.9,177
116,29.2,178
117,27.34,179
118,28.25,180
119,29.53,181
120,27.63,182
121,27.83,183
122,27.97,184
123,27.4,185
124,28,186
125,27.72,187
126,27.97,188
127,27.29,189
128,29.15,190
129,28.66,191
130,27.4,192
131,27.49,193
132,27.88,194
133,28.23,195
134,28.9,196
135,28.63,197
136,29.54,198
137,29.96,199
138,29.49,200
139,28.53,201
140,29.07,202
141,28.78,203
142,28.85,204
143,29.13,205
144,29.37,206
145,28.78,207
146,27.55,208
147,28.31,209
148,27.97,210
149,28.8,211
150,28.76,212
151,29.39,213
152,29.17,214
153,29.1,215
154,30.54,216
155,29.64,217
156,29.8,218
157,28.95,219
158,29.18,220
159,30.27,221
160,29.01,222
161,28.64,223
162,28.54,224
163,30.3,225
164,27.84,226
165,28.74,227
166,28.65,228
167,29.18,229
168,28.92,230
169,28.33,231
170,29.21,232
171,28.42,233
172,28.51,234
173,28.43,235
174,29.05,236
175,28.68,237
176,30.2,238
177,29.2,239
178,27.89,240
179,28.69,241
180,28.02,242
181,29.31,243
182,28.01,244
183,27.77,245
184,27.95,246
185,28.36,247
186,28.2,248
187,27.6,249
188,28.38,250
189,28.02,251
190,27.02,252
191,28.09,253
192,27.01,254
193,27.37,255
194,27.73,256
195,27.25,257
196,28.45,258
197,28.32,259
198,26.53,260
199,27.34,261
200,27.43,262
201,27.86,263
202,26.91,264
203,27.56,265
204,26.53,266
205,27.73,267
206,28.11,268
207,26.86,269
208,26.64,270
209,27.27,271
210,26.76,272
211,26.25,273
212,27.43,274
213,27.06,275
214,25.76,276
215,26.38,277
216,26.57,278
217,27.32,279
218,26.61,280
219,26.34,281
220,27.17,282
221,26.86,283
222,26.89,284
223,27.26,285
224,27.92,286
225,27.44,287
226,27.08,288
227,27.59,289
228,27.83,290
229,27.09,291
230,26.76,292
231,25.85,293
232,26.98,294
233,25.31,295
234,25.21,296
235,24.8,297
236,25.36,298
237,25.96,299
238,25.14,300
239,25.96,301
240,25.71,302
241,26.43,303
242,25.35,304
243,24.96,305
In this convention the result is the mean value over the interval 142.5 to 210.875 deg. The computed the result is 27.6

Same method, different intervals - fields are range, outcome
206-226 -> 29.1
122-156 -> 23.1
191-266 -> 28.5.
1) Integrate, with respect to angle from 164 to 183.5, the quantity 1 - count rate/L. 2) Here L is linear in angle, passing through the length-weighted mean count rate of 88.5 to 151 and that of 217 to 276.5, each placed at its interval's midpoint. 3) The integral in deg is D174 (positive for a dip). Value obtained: -1.9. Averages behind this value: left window 24.1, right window 28.1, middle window 28.3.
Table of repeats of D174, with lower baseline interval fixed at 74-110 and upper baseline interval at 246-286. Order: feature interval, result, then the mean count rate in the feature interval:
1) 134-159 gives 3.06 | 22.8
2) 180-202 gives -1.57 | 28.4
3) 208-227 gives -1.65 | 29.1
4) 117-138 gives 1.61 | 23.8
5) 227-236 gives -0.61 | 28.7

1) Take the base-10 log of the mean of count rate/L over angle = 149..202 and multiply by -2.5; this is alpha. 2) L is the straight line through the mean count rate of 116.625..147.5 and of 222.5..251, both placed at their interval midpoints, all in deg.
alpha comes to -0.114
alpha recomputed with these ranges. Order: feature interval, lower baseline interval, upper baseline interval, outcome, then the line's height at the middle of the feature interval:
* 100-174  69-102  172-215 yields 0.08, 26.9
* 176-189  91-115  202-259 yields -0.02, 27.4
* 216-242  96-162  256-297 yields -0.11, 26.2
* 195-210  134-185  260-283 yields -0.11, 26.1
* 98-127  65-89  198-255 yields 0.02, 26.5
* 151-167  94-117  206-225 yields 0.00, 27.2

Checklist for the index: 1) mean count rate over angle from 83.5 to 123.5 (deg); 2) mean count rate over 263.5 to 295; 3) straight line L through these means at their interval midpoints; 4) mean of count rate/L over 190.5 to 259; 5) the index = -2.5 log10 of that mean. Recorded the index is -0.08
